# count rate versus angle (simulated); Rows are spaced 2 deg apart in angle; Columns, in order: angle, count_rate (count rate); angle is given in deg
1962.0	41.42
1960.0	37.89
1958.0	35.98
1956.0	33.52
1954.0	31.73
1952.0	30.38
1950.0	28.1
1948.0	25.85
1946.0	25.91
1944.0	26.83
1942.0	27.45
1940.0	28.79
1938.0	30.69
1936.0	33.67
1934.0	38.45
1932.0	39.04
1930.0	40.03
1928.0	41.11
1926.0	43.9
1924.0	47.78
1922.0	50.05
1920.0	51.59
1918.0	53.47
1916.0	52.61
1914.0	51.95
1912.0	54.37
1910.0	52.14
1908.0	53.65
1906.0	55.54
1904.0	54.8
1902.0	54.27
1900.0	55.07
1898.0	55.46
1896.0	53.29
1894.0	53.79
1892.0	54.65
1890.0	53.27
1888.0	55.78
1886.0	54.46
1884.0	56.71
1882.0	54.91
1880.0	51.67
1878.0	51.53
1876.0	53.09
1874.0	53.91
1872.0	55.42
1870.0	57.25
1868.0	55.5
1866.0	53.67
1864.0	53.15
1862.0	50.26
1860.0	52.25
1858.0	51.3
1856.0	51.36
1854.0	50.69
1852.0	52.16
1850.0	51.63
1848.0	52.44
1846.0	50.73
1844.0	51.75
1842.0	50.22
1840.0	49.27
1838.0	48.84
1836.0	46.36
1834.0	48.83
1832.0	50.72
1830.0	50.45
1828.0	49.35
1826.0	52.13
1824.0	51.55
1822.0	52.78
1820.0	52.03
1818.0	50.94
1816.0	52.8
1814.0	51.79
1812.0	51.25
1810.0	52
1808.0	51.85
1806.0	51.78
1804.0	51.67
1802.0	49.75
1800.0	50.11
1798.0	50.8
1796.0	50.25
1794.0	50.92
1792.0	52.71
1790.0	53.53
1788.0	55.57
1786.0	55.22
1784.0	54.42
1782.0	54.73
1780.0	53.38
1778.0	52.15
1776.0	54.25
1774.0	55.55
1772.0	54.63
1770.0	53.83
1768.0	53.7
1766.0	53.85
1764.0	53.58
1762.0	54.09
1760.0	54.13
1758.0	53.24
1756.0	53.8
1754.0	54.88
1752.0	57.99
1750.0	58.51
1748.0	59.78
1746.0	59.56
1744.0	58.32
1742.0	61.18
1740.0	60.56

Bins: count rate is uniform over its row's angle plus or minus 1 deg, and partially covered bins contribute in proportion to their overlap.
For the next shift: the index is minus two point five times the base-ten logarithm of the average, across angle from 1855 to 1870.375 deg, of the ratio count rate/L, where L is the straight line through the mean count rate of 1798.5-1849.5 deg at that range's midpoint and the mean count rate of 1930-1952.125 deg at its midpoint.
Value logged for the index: -0.19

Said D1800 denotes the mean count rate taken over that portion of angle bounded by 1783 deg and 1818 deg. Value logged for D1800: 52.1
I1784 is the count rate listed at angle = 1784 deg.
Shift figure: 54.42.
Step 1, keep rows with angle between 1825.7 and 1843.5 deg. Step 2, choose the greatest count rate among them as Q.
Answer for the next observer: 52.13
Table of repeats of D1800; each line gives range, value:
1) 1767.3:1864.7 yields 51.8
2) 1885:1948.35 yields 46.1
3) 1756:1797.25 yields 53.7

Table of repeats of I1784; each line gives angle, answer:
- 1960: 37.89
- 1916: 52.61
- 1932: 39.04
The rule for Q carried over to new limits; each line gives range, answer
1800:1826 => 52.8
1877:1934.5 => 56.71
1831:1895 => 57.25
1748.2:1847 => 58.51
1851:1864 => 53.15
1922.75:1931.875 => 47.78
